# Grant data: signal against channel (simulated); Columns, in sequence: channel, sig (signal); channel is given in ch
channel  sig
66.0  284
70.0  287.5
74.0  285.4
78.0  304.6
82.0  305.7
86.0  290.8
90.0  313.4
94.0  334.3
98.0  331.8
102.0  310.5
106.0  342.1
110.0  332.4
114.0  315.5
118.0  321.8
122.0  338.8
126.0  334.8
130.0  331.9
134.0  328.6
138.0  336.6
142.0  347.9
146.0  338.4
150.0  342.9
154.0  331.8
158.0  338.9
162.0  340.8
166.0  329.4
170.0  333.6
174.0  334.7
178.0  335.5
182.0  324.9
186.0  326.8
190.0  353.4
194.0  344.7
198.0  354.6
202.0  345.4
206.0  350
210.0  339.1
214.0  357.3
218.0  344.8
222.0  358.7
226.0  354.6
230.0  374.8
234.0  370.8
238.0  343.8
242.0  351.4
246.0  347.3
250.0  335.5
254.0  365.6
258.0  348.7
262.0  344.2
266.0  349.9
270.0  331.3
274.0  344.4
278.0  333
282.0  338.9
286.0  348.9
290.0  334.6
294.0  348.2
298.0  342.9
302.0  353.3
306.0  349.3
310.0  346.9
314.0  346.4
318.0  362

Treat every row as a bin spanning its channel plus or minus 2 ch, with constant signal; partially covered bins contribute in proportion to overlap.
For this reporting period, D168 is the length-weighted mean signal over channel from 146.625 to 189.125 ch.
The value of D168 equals 335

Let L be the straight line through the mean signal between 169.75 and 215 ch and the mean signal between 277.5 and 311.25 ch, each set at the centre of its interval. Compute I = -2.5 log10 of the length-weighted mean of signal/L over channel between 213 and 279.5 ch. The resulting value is -0.023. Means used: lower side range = 342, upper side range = 344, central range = 350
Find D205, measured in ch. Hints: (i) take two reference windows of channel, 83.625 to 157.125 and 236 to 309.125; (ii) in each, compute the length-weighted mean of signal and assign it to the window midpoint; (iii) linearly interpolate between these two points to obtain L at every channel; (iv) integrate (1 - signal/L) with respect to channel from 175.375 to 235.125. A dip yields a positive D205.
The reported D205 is -1.8 ch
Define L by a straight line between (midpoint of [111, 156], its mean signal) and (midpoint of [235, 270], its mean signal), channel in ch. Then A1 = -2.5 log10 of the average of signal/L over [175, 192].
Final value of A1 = 0.014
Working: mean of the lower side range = 334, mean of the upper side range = 348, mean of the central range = 335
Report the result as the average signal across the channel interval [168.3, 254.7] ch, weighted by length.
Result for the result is 347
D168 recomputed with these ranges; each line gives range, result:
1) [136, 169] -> 338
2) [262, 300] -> 341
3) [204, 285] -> 349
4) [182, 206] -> 344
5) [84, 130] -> 325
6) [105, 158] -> 334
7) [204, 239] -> 355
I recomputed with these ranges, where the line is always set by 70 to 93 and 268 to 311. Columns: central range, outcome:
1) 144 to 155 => -0.08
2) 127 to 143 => -0.08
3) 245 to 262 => -0.04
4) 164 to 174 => -0.05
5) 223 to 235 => -0.11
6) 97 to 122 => -0.07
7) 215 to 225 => -0.08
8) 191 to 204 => -0.08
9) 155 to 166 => -0.07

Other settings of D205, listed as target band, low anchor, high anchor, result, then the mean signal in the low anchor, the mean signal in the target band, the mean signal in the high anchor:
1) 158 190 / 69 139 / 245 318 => -0.4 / 319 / 334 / 345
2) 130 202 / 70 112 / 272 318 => -2.8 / 314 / 338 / 345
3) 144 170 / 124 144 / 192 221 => 0.2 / 336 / 337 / 348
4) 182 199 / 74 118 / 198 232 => 0.2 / 317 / 342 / 353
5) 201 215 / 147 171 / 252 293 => -0.3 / 336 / 347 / 344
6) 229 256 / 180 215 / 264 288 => -1.0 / 344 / 355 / 341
